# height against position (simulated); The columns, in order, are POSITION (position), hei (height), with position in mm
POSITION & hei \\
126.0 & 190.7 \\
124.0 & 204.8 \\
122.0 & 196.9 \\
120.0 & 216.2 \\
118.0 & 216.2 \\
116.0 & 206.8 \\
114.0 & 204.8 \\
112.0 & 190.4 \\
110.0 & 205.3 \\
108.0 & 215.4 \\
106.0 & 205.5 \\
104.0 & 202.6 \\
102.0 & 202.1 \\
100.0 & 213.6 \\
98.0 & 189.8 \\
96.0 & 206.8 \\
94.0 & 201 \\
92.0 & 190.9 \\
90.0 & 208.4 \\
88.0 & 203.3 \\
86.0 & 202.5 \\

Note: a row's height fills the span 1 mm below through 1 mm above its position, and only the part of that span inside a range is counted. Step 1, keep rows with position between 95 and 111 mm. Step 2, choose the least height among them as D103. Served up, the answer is 189.8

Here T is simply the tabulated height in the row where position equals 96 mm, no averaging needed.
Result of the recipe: 206.8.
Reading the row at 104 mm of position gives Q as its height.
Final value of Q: 202.6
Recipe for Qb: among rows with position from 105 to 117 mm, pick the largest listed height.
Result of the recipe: 215.4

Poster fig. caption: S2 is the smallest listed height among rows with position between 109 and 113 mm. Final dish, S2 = 190.4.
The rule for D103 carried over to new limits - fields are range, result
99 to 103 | 202.1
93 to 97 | 201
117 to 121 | 216.2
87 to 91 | 203.3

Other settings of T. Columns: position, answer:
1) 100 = 213.6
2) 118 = 216.2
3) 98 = 189.8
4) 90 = 208.4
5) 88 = 203.3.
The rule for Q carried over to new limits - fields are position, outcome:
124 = 204.8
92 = 190.9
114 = 204.8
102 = 202.1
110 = 205.3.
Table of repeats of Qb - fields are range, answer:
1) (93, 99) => 206.8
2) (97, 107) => 213.6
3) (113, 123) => 216.2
